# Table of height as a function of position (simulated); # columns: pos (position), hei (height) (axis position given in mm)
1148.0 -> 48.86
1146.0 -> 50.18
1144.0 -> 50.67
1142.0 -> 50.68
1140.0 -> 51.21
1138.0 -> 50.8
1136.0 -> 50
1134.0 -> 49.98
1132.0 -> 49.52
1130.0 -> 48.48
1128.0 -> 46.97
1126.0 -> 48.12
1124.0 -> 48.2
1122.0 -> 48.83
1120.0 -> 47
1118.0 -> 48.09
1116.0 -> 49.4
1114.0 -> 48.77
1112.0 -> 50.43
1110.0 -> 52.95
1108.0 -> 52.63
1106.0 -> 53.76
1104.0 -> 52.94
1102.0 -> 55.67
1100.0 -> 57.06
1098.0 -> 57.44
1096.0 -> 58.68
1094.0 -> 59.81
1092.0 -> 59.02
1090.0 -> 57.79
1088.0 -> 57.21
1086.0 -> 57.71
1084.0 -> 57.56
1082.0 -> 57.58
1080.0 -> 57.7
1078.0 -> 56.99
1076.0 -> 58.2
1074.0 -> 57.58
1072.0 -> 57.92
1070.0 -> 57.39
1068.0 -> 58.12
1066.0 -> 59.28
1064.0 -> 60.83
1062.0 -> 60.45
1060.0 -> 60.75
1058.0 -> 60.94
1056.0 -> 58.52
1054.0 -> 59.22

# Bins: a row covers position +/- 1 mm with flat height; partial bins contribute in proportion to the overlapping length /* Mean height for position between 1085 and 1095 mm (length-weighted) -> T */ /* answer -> 58.3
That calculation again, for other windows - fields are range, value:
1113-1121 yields 48.3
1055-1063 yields 60.2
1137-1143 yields 50.9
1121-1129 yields 48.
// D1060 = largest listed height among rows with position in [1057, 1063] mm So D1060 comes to 60.94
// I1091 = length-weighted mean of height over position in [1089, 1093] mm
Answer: 58.4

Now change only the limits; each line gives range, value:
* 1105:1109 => 53.2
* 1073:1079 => 57.6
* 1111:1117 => 49.5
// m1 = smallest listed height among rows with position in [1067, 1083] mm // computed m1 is 56.99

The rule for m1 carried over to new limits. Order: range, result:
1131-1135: 49.52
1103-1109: 52.63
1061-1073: 57.39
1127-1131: 46.97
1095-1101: 57.06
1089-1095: 57.79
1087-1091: 57.21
